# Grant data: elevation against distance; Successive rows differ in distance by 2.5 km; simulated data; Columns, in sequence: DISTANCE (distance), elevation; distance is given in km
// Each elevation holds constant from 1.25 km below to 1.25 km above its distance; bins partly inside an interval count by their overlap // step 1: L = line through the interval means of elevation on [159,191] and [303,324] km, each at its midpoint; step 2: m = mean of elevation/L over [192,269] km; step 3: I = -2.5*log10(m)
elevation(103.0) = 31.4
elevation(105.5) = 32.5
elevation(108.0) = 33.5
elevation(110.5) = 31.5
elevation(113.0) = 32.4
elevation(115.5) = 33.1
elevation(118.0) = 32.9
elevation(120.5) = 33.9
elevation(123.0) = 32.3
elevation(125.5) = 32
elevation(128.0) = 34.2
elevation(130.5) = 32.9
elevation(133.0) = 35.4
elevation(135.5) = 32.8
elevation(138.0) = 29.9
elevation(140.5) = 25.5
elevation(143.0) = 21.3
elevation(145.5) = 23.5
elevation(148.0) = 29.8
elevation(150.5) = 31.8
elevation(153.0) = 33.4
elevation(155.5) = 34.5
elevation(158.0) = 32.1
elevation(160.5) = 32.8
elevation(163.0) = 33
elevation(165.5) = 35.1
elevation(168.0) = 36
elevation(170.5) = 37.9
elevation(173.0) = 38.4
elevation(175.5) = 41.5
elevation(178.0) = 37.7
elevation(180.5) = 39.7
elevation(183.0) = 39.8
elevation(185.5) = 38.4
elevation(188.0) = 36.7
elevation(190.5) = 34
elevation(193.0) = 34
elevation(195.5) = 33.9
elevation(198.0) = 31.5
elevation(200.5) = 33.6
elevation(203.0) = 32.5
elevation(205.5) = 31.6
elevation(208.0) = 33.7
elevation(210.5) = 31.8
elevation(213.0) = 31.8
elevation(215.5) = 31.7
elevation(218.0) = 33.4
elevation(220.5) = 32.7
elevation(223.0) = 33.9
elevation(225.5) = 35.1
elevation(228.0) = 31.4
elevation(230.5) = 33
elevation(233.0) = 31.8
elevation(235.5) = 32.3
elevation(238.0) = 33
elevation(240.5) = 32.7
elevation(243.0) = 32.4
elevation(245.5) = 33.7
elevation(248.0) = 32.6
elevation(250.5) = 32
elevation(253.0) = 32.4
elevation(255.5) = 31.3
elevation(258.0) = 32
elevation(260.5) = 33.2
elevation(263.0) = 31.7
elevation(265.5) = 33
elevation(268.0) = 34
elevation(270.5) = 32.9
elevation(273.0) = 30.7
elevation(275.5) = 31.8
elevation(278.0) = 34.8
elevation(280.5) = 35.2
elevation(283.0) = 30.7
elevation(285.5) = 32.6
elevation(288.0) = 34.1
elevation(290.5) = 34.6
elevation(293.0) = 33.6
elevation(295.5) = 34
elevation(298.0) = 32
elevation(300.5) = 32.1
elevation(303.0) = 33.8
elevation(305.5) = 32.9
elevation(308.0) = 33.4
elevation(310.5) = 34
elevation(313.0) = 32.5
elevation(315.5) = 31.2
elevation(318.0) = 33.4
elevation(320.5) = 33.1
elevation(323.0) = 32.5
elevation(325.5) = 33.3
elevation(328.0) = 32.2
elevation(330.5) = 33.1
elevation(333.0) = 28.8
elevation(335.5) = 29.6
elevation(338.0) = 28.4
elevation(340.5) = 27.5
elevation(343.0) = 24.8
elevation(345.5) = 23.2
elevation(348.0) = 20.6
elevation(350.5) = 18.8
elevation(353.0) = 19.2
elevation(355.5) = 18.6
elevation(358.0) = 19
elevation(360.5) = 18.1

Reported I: 0.09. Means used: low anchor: 37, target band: 32.7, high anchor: 32.9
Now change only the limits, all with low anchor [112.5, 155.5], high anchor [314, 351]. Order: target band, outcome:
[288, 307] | -0.140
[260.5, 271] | -0.114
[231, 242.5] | -0.088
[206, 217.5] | -0.071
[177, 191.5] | -0.231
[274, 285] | -0.123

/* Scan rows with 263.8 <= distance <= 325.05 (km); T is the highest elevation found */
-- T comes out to 35.2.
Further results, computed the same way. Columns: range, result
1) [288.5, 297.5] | 34.6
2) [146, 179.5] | 41.5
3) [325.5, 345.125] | 33.3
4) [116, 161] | 35.4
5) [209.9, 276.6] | 35.1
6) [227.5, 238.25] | 33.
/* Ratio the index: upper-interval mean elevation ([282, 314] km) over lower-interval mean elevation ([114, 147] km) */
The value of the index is 1.08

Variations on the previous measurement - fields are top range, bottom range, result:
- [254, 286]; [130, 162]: 1.07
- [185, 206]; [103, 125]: 1.04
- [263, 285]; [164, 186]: 0.86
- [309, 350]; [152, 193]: 0.82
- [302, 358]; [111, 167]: 0.91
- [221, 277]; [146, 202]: 0.93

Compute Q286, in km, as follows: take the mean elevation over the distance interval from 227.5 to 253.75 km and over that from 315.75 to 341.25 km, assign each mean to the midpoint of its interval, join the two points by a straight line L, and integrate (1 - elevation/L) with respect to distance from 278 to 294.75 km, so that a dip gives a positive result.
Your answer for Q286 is -0.9 km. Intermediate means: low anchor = 32.5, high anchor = 31.3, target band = 33.6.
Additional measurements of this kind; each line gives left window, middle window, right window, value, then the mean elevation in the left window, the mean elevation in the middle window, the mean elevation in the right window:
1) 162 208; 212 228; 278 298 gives 0.9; 35.8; 33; 33.5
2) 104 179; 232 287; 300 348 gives -2.0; 32.8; 32.6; 30.8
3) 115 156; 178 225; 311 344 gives -5.0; 31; 34.3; 30.9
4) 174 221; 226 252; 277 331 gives 1.2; 34.8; 32.6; 33.1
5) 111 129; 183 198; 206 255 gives -1.2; 32.9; 35.4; 32.7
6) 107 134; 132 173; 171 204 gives 3.5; 33.1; 31.7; 36.4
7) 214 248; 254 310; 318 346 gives -2.7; 32.8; 32.9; 30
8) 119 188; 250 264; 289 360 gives -0.5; 33.6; 32.1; 29.2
